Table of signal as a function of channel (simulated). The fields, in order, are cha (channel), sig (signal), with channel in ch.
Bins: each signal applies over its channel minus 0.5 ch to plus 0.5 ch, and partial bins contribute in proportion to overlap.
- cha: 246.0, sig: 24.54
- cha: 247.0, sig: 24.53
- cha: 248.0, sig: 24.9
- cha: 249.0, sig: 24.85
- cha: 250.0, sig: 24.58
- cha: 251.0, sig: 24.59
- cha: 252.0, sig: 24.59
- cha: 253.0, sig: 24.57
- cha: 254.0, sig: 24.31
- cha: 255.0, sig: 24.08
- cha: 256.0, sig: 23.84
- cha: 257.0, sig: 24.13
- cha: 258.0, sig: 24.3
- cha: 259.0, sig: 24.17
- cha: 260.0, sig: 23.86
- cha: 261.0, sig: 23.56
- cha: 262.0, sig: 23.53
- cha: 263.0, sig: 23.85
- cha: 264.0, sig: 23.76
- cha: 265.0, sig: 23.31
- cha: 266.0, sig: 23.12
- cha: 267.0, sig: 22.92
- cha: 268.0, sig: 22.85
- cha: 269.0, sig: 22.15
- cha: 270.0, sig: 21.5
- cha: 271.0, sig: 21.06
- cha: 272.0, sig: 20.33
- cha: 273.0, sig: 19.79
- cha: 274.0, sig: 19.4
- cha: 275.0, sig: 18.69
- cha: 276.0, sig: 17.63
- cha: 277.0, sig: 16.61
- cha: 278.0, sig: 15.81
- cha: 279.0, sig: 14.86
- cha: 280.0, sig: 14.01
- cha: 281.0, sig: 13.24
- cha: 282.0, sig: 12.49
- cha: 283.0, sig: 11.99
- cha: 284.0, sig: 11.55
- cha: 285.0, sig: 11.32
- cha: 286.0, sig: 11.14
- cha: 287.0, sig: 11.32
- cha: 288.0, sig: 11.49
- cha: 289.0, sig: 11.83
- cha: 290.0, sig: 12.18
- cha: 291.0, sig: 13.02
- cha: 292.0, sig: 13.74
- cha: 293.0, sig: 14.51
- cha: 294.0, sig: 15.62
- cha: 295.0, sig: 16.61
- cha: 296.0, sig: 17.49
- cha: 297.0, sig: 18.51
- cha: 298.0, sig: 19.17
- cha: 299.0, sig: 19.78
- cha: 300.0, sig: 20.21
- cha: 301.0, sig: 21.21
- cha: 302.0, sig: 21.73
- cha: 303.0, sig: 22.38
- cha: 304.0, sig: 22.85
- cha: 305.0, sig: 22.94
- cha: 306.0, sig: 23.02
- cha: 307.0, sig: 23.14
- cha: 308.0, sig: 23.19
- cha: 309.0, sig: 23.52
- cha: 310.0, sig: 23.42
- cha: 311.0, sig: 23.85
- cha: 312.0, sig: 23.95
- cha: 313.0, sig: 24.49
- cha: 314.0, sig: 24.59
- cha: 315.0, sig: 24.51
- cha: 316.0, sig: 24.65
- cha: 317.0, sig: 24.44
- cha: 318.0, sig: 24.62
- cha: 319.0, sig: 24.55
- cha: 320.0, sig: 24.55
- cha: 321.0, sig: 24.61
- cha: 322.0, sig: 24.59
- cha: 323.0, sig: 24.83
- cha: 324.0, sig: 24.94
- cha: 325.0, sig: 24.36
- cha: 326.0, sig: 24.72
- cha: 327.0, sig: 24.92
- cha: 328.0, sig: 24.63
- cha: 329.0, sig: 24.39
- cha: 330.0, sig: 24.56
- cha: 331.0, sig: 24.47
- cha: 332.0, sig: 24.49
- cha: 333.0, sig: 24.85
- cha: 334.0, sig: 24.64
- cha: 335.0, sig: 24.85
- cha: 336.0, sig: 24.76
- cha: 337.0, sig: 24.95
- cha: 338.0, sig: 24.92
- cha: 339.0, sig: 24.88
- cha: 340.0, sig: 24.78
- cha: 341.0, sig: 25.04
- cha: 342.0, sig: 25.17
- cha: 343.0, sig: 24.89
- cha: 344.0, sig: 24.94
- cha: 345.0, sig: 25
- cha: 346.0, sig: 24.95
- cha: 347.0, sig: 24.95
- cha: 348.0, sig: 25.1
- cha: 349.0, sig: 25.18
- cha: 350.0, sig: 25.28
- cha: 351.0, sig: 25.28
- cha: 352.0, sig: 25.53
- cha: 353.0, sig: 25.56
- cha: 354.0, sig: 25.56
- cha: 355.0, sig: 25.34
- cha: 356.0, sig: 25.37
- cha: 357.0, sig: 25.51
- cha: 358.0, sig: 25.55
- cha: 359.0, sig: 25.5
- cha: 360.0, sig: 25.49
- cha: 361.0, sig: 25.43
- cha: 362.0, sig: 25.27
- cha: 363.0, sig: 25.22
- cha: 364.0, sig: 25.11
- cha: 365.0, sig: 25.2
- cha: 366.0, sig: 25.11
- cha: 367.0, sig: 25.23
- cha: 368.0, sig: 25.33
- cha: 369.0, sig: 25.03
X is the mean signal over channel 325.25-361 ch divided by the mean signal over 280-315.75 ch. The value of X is 1.38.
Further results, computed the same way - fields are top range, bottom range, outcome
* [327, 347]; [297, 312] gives 1.12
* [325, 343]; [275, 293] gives 1.85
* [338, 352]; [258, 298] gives 1.42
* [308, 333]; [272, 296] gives 1.69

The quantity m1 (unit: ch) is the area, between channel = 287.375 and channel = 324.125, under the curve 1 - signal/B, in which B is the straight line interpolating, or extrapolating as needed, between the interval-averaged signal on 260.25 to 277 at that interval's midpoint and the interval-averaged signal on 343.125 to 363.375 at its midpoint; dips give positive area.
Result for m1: 3.8 ch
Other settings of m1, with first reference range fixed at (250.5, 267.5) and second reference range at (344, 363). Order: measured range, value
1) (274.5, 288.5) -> 6.1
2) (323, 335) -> 0.1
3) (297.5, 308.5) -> 1.2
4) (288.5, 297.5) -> 3.5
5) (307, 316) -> 0.3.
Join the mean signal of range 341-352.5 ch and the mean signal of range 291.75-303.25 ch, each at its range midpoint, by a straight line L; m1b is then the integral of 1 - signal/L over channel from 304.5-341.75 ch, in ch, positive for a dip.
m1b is -4.4 ch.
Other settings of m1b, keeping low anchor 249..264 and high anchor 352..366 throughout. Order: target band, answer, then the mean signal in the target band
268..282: 3.63 ch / 18.1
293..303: 2.34 ch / 18.9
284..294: 4.94 ch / 12.4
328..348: 0.25 ch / 24.8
